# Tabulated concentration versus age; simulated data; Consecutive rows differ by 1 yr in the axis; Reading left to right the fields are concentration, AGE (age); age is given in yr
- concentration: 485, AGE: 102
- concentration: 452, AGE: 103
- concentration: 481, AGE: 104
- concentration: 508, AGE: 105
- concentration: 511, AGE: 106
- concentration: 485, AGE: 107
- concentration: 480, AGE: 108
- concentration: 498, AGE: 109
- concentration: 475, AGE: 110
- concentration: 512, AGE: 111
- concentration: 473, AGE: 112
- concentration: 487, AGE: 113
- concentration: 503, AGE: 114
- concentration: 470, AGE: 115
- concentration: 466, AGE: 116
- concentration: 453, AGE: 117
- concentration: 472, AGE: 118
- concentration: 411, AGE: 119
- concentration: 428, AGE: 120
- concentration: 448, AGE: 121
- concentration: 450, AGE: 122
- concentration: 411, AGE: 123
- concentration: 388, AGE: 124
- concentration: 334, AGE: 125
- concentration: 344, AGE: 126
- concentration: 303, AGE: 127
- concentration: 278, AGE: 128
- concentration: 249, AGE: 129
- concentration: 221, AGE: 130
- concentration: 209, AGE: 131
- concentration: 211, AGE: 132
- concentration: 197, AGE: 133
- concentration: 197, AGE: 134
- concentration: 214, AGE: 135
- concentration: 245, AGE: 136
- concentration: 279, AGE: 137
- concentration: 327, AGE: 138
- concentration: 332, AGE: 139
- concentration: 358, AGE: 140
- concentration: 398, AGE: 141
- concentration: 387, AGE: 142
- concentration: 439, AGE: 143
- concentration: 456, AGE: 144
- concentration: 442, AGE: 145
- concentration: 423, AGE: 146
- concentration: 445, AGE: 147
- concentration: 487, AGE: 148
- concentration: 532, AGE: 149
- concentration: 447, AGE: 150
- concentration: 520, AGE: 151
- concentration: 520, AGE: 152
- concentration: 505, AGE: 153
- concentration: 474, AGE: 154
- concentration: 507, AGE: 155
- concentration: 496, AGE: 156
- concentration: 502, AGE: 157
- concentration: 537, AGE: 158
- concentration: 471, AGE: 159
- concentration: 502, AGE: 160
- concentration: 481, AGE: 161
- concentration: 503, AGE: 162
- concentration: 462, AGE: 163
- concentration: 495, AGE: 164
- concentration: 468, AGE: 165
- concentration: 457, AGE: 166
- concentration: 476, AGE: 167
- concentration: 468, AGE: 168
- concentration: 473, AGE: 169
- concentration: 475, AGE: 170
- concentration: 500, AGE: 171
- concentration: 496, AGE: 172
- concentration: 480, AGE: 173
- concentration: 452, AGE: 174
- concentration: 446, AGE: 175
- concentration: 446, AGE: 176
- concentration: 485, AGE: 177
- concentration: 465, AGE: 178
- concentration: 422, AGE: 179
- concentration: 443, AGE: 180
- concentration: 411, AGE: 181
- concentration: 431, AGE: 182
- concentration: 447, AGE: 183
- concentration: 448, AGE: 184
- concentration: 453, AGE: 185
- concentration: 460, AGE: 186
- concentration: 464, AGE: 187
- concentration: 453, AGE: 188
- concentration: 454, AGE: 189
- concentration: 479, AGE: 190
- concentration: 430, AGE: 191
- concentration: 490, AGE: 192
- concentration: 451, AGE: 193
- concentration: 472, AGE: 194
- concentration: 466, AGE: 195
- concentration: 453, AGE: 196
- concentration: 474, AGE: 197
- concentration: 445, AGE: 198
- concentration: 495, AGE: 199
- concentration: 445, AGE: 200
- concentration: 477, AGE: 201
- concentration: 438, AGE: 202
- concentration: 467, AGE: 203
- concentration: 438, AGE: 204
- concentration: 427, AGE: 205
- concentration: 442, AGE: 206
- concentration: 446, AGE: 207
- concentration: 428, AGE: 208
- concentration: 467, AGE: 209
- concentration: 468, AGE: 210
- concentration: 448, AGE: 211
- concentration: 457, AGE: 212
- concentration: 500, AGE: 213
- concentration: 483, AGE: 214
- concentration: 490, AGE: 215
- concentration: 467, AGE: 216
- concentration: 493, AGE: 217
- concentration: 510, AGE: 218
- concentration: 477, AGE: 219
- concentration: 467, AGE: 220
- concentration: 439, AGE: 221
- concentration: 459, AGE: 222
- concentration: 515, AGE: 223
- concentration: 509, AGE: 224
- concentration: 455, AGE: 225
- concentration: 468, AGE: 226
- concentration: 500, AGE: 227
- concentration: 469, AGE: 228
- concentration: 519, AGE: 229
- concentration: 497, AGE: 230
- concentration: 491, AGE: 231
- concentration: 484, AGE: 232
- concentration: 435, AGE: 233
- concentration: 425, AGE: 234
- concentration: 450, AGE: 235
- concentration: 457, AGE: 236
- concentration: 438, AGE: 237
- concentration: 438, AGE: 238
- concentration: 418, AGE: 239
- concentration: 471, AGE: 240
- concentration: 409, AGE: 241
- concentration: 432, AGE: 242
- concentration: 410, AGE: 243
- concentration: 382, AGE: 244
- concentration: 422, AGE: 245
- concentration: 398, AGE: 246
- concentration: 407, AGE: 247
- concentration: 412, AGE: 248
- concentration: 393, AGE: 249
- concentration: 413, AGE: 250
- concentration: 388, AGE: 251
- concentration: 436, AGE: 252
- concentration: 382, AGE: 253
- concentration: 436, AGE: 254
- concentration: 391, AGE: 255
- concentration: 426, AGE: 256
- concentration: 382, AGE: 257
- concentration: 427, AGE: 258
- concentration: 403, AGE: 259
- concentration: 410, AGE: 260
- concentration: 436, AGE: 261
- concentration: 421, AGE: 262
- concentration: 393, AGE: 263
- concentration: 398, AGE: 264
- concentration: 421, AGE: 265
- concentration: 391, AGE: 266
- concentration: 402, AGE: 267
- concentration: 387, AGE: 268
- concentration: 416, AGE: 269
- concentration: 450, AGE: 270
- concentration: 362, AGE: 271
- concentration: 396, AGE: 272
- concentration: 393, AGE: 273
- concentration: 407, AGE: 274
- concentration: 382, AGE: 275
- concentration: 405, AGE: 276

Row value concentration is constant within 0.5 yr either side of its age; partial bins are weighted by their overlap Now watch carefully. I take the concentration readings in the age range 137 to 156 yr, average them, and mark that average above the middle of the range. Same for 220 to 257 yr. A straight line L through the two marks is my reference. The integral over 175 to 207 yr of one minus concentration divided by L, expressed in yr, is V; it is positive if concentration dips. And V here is -0.9 yr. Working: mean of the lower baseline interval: 441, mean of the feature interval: 454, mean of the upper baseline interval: 440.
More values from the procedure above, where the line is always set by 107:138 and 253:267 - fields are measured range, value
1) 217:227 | -2.03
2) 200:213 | -1.90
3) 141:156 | -3.57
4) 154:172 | -4.90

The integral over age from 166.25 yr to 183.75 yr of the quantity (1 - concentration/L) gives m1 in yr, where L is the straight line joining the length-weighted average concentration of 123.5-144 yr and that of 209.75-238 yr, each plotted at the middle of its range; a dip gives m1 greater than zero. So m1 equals -3.8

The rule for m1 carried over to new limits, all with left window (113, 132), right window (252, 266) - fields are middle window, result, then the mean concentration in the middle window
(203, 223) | -3.3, 465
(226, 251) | -2.2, 440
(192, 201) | -1.6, 465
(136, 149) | -0.5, 397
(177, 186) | -1.2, 444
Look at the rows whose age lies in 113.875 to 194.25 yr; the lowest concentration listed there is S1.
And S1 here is 197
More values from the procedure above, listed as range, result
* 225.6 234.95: 425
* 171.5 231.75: 411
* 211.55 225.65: 439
